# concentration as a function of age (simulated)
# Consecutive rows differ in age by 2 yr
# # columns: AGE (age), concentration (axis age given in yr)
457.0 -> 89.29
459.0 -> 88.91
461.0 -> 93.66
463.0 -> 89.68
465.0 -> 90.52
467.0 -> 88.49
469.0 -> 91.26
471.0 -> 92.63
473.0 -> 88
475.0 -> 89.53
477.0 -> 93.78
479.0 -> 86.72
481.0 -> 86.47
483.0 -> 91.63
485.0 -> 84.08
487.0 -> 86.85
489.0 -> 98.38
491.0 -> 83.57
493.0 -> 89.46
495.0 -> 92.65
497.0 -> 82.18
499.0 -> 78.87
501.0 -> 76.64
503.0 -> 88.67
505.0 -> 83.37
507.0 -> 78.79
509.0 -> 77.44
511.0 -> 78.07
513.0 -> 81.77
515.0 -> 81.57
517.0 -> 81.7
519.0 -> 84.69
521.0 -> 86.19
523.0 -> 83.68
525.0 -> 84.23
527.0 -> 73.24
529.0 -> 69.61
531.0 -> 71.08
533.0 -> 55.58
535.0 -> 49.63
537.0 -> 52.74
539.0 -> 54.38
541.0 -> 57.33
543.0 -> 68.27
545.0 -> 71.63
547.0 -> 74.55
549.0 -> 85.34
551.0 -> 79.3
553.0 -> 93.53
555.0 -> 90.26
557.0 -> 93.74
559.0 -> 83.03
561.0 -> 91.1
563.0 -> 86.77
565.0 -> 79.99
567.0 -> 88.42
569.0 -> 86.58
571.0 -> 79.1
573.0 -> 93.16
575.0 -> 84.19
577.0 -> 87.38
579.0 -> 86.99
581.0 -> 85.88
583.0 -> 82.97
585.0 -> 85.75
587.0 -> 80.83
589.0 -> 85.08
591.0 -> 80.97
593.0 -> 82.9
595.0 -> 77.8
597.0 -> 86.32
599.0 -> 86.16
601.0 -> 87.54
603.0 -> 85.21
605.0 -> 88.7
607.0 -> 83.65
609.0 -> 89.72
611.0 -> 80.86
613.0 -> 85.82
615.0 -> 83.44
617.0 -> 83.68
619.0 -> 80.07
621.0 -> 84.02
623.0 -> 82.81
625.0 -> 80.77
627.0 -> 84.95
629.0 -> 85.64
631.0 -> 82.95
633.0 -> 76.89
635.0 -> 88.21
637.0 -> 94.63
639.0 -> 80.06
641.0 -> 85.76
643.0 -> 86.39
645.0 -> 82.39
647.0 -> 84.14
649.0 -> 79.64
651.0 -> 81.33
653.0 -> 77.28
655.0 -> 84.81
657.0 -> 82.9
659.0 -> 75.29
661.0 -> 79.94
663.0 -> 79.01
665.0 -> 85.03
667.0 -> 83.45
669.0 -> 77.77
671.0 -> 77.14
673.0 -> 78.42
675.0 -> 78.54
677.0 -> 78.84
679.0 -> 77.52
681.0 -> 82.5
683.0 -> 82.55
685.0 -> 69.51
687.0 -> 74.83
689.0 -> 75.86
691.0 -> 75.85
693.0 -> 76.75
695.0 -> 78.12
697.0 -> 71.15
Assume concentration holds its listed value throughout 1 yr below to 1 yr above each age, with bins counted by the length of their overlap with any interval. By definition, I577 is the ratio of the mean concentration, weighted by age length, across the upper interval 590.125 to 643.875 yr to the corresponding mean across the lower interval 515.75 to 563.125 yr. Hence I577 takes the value 1.11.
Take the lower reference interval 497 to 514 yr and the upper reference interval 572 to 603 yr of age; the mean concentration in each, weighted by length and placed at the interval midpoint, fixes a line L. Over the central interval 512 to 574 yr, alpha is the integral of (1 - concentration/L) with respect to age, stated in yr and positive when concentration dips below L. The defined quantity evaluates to 3.59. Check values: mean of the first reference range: 80.6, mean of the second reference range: 84.9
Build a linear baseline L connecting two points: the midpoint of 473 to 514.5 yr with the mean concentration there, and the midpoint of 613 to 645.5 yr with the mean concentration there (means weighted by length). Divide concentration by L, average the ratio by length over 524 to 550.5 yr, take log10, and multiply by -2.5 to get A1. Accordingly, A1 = 0.26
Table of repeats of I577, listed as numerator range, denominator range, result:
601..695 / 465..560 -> 1.01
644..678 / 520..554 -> 1.13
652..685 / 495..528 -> 0.98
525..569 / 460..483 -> 0.83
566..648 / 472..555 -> 1.06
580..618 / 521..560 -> 1.15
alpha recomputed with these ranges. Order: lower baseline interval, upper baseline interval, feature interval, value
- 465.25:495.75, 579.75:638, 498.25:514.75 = 1.5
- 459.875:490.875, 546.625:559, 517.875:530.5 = 1.1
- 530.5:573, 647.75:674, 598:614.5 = -1.6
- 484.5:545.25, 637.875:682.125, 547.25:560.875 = -1.6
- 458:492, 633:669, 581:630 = 0.2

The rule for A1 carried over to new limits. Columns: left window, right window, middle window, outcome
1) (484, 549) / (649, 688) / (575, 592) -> -0.086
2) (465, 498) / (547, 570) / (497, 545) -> 0.187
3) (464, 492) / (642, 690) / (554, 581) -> -0.027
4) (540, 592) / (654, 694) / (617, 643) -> -0.045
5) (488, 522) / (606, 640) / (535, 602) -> 0.038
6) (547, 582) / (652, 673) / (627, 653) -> -0.029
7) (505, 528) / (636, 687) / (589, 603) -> -0.037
